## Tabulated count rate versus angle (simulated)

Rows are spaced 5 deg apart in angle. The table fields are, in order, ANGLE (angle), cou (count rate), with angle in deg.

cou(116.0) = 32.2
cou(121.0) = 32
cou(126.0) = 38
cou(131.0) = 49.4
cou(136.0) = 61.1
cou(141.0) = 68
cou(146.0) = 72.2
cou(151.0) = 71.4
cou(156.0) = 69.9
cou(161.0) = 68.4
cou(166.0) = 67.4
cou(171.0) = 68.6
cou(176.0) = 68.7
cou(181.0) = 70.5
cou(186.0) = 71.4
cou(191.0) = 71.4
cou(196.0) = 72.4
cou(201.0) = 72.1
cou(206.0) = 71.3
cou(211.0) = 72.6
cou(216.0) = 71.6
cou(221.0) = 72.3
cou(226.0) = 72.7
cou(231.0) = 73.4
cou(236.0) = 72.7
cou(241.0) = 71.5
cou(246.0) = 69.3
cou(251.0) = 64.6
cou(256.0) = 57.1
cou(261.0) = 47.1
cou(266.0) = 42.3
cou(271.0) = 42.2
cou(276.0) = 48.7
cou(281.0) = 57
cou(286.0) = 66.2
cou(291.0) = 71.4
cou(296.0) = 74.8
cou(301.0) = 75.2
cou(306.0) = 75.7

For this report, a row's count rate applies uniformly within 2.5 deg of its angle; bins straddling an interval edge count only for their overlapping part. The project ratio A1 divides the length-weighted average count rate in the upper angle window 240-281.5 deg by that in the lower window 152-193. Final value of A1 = 0.79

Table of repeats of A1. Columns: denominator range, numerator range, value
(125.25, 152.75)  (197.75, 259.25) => 1.14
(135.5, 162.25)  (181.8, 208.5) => 1.04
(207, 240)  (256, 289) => 0.71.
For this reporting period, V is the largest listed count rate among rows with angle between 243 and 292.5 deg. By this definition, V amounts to 71.4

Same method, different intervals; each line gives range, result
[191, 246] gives 73.4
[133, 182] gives 72.2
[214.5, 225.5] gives 72.3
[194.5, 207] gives 72.4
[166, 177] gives 68.7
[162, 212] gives 72.6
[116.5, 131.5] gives 49.4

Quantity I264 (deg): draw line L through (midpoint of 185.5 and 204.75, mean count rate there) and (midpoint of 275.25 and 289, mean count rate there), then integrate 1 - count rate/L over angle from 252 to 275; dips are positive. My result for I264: 5.0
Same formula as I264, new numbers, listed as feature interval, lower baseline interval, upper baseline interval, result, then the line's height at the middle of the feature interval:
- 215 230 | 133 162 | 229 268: -2.0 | 63.9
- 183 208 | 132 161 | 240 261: -2.4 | 65.4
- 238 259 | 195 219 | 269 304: 0.6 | 67.1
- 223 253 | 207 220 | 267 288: -2.9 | 64.5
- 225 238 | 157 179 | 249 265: -3.2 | 58.6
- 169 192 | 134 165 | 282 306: -0.3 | 69.2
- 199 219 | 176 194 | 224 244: -0.1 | 71.6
